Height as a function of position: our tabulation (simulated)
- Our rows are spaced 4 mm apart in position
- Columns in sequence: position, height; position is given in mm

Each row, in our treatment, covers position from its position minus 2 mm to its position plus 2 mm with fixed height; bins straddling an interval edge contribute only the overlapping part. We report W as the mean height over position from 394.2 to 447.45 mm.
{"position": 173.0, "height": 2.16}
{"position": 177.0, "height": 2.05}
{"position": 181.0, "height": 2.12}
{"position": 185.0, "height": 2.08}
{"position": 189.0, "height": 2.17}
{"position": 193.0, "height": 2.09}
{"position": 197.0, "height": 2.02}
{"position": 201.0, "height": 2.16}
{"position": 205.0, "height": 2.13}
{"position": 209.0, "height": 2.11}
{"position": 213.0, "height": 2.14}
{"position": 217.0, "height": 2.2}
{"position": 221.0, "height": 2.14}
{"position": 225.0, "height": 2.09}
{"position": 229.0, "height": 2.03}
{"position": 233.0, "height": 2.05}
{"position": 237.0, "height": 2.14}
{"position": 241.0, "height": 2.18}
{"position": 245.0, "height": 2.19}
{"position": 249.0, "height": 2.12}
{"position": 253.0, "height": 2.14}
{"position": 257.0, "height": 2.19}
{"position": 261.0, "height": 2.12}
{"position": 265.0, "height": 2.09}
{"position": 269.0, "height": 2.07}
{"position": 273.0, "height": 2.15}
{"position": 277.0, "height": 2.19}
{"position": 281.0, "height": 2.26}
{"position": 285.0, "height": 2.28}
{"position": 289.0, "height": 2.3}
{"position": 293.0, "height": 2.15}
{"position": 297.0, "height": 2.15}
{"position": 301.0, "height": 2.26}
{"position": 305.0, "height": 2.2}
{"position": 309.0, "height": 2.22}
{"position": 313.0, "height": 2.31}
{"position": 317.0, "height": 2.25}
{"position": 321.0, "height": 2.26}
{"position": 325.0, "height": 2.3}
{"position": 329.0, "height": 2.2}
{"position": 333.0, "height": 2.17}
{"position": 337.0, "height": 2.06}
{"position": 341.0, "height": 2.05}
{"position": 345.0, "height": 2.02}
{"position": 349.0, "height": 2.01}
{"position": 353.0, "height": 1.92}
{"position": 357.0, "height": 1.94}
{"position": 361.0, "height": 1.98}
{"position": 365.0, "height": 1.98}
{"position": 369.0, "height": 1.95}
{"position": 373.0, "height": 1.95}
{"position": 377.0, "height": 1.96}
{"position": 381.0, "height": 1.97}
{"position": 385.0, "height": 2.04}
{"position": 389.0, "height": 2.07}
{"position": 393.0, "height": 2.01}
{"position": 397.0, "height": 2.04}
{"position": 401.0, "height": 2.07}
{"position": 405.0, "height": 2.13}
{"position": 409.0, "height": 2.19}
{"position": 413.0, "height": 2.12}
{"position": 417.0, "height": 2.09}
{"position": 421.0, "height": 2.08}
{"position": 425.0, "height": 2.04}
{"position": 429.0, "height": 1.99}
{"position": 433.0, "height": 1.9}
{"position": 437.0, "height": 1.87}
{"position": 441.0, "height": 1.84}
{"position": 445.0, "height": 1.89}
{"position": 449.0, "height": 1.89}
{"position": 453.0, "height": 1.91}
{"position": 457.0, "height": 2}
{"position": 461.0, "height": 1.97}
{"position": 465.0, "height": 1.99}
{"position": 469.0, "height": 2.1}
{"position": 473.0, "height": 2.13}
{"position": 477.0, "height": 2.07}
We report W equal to 2.02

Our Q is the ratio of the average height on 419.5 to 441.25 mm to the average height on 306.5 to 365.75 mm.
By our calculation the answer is 0.9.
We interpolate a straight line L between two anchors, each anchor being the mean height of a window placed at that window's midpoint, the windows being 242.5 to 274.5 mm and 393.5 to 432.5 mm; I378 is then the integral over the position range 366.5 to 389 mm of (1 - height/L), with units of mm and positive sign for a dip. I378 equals 1.1 mm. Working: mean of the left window 2.13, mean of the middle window 1.98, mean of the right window 2.07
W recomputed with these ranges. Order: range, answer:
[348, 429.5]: 2.03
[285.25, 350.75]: 2.19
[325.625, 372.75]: 2.03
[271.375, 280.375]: 2.18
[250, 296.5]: 2.17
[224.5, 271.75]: 2.12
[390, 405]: 2.05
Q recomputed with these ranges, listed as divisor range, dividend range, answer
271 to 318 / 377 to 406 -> 0.92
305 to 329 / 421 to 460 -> 0.86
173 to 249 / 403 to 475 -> 0.95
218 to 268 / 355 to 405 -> 0.94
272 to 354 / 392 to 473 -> 0.92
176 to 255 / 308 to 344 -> 1.04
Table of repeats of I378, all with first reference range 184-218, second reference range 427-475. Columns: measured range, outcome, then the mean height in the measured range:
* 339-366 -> 0.5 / 1.99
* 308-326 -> -2.0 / 2.27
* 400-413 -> -1.0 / 2.13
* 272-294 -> -1.7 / 2.23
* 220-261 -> -0.6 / 2.13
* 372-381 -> 0.2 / 1.96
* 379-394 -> -0.2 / 2.02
